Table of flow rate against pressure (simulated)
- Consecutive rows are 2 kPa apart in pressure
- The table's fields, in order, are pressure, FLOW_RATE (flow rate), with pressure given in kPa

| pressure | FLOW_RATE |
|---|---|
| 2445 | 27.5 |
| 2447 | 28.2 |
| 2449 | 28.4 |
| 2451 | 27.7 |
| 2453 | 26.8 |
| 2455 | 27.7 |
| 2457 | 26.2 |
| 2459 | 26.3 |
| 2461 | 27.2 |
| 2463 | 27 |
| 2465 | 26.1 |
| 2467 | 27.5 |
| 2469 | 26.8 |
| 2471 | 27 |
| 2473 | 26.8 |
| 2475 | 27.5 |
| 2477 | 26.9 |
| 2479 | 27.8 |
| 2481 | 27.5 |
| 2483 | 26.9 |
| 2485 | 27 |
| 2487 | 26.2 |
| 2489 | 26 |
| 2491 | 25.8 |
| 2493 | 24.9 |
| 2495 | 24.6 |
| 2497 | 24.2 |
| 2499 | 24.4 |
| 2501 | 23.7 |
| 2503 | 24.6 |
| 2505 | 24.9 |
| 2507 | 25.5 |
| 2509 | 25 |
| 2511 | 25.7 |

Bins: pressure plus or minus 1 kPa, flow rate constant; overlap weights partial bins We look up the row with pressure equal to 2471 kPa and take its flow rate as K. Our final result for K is 27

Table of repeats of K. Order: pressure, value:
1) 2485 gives 27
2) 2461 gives 27.2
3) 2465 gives 26.1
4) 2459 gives 26.3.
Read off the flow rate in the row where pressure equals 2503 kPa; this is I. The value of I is 24.6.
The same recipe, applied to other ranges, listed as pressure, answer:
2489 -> 26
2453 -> 26.8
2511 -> 25.7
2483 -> 26.9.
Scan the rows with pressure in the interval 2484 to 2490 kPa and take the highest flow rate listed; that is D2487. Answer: 27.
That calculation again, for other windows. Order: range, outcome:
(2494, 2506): 24.9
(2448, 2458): 28.4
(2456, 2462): 27.2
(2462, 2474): 27.5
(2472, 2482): 27.8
